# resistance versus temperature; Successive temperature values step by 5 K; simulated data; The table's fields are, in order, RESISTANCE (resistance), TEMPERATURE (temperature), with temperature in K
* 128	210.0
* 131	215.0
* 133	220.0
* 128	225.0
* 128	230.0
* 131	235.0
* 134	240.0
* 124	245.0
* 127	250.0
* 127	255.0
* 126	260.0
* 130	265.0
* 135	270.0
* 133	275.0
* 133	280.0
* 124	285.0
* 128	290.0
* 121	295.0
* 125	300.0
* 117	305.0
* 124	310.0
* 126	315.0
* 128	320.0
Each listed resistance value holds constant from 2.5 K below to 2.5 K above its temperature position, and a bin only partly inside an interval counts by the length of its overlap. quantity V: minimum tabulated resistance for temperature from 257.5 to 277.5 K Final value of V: 126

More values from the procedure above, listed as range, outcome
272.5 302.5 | 121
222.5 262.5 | 124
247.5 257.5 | 127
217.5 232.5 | 128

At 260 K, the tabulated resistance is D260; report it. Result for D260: 126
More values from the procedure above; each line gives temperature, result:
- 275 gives 133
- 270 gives 135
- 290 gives 128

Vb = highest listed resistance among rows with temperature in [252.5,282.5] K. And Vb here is 135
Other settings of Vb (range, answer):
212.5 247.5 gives 134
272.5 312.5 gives 133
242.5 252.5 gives 127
